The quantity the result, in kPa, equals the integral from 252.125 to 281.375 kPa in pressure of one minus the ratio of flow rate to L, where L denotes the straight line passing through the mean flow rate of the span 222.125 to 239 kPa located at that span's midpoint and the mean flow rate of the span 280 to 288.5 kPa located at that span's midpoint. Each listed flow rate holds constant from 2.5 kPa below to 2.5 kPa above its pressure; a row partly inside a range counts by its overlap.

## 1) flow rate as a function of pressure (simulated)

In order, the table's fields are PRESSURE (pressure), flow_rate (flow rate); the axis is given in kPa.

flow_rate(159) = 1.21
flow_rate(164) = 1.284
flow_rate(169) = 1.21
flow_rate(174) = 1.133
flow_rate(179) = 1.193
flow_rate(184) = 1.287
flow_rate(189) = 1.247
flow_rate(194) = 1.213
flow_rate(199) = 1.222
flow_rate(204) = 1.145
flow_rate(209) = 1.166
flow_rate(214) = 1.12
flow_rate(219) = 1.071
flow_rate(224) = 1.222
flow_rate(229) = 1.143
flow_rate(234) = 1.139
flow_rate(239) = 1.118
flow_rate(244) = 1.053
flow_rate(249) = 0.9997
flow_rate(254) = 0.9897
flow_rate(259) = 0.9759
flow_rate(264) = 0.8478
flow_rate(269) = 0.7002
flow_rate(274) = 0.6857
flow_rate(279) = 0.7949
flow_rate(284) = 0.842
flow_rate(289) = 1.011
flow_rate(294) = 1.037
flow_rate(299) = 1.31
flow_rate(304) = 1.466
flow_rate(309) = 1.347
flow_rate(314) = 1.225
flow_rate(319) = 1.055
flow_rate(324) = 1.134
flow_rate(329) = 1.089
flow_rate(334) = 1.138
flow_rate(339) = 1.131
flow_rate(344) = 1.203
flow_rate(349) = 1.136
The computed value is 4.2 kPa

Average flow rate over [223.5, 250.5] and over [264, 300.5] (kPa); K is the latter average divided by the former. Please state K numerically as 0.8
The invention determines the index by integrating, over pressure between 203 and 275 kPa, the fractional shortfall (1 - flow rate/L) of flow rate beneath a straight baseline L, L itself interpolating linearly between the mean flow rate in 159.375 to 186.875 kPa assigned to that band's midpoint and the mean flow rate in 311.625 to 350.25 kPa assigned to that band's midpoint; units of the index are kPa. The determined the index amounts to 9.6 kPa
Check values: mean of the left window 1.22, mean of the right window 1.14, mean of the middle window 1.03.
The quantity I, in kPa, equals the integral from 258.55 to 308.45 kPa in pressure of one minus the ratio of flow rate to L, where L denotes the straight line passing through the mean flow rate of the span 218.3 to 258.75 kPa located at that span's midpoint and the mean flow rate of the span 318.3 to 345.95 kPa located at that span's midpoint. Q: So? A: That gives 5.7 kPa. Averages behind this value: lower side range 1.09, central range 0.982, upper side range 1.13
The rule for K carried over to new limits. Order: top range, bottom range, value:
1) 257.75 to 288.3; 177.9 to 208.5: 0.67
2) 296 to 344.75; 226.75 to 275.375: 1.24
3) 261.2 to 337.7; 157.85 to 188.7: 0.86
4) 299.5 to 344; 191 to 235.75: 1.04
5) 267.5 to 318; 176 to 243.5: 0.90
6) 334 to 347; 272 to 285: 1.51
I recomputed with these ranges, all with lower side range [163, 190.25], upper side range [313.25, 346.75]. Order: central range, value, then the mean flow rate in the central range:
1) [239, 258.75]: 2.6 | 1.02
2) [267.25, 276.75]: 3.8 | 0.695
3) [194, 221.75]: 1.2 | 1.15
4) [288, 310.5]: -1.8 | 1.24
